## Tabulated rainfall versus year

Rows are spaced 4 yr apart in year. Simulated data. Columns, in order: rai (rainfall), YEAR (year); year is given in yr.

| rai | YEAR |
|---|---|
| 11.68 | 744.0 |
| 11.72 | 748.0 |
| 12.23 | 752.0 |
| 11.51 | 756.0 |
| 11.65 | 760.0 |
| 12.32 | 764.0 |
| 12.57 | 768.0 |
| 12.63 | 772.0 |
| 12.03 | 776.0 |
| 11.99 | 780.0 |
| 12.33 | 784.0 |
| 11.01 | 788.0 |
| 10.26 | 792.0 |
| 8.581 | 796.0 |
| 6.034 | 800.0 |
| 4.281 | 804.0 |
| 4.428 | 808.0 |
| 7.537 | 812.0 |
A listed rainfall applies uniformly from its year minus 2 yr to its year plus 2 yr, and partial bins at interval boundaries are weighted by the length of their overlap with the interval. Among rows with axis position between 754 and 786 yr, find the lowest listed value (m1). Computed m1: 11.51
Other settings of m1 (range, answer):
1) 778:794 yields 10.26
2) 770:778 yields 12.03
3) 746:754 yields 11.72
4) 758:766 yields 11.65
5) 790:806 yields 4.281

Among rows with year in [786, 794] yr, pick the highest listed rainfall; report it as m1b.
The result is 11.01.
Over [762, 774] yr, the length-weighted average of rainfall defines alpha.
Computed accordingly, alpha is 12.5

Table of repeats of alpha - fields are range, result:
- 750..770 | 12.1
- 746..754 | 12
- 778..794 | 11.4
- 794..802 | 7.31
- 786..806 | 8.03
